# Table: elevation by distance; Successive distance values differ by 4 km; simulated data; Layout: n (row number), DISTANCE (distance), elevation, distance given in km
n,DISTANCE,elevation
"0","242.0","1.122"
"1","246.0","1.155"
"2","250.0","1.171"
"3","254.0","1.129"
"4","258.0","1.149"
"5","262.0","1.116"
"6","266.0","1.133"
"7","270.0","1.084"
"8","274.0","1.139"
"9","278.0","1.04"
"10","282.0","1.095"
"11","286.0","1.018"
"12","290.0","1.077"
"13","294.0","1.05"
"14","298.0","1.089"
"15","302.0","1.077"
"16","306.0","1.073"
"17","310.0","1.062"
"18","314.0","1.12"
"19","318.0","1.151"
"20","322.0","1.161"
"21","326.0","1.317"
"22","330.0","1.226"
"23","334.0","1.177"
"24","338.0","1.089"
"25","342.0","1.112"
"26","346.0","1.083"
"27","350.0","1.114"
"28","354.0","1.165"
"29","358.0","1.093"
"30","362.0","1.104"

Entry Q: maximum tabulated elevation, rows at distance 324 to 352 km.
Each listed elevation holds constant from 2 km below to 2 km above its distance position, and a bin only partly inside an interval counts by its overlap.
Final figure 1.317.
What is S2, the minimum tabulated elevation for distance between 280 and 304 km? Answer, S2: 1.018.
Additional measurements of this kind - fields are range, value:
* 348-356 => 1.114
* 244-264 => 1.116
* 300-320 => 1.062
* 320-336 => 1.161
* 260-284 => 1.04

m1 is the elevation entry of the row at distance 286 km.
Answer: 1.018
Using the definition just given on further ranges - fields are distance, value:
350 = 1.114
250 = 1.171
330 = 1.226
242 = 1.122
